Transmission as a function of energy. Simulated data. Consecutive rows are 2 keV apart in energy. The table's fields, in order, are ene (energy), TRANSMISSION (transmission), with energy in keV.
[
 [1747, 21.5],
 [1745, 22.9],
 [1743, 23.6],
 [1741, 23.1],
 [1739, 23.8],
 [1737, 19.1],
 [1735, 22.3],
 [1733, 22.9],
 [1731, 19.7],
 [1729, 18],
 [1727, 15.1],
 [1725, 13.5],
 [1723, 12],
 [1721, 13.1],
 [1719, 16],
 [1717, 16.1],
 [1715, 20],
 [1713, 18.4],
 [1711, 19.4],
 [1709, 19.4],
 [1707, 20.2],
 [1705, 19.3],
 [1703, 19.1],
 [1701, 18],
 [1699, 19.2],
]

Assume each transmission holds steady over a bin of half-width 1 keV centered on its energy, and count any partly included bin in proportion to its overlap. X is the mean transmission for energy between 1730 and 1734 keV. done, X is 21.3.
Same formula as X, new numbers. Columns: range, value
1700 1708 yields 19.2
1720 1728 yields 13.4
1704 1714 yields 19.3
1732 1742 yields 22.2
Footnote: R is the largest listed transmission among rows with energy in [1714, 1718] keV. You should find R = 20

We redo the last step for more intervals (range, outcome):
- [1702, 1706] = 19.3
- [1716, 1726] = 16.1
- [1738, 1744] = 23.8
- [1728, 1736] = 22.9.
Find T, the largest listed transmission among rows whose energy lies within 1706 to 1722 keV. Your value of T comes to 20.2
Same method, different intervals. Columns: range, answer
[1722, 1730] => 18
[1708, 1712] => 19.4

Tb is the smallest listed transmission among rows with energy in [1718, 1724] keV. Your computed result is 12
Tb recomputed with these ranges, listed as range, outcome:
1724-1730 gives 13.5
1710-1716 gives 18.4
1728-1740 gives 18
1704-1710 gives 19.3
